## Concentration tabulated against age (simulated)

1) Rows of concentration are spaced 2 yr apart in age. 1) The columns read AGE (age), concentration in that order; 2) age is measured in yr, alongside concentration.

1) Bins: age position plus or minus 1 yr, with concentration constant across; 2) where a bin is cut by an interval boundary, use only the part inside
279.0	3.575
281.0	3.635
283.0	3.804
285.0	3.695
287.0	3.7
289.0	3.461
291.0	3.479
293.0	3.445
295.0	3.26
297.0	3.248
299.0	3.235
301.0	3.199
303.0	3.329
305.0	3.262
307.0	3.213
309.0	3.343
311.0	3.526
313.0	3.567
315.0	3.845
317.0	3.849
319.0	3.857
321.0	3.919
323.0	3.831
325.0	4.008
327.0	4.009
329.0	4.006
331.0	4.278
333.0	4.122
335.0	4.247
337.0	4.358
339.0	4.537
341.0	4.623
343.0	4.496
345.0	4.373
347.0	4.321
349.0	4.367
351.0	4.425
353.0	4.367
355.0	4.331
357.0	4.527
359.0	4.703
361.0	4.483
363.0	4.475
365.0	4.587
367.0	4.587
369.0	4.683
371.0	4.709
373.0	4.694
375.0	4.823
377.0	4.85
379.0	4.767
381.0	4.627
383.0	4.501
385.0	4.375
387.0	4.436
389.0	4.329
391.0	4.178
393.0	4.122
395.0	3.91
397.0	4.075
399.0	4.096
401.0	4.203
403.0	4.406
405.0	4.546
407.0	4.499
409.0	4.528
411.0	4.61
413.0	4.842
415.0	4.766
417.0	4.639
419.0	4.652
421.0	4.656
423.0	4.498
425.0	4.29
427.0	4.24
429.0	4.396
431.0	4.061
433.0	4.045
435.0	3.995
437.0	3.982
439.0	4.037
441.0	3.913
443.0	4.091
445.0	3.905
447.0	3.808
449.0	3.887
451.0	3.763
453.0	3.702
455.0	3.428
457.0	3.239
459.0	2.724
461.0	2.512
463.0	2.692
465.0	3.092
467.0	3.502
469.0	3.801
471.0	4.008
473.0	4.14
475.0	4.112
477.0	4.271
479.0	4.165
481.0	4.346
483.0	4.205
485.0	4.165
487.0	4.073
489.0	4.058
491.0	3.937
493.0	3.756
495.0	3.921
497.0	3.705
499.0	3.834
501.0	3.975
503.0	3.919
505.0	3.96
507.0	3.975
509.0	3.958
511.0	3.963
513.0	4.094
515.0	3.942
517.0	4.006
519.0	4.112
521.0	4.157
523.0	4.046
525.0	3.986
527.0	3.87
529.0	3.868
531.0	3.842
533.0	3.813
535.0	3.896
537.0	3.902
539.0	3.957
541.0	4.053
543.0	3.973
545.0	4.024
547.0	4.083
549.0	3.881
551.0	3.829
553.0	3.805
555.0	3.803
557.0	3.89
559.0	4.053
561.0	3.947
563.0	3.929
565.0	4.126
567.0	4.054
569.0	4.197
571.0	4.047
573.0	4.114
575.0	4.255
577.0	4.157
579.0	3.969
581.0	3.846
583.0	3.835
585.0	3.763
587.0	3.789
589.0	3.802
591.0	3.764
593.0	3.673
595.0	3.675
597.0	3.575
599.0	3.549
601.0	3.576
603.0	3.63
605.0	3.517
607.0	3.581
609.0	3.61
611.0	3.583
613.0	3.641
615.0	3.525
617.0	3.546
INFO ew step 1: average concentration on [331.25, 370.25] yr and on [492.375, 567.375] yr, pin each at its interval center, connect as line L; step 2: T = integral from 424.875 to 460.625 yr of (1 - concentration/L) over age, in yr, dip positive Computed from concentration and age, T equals 3.1 yr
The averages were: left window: 4.45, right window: 3.94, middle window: 3.83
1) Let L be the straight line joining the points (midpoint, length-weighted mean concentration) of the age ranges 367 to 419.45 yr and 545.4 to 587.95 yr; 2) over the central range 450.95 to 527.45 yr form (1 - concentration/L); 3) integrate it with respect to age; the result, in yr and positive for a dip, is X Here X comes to 6.9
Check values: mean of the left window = 4.49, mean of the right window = 3.97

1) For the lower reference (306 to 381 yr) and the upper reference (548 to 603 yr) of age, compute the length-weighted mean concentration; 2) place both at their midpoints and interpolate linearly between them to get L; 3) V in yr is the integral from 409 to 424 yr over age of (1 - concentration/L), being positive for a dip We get -1.8 yr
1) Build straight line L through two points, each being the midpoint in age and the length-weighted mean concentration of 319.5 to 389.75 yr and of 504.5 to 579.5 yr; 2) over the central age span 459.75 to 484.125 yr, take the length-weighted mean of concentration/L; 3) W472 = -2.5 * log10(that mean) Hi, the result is 0.12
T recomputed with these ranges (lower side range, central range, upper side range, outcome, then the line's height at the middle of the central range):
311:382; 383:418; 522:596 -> -1.28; 4.24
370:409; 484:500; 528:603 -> 0.73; 4.12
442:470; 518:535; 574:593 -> -1.23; 3.69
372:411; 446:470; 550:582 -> 5.17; 4.26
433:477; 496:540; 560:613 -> -2.42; 3.74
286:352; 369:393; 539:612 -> -4.44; 3.85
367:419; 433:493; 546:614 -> 6.57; 4.25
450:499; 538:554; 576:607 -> -0.94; 3.73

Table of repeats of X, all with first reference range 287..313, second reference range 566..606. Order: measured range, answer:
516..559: -2.15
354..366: -3.68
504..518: -1.03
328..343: -3.98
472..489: -2.40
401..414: -3.69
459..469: 1.71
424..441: -2.55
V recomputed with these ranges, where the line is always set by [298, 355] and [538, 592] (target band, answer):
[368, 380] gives -2.4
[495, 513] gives 0.2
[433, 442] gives -0.1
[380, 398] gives -1.5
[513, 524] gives -0.3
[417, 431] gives -1.7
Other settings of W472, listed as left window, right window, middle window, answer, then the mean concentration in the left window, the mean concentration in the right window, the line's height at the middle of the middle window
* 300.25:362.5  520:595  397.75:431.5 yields -0.12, 4.05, 3.94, 4.01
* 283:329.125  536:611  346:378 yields -0.25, 3.57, 3.87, 3.64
